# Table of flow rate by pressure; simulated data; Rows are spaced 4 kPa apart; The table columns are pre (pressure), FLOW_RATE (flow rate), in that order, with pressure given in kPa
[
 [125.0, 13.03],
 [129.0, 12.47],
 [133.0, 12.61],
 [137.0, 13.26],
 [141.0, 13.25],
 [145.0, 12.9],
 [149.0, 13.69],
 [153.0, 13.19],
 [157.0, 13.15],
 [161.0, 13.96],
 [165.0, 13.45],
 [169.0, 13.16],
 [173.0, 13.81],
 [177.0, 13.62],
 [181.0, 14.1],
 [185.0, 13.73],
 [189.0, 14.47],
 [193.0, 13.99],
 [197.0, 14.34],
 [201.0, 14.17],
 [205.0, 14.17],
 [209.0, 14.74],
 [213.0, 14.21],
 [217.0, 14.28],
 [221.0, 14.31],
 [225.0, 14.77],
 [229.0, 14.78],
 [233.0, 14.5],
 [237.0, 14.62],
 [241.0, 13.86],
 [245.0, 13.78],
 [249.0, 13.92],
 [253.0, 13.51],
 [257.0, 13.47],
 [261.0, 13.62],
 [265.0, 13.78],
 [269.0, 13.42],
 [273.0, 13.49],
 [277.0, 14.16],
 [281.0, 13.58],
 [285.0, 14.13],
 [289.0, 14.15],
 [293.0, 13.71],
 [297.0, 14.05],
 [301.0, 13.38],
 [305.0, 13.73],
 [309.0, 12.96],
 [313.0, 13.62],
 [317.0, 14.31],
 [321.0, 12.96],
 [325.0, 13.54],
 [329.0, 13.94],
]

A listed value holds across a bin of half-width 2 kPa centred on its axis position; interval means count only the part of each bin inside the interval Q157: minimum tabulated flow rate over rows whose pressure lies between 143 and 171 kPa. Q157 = 12.9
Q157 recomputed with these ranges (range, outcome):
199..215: 14.17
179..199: 13.73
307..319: 12.96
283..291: 14.13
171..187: 13.62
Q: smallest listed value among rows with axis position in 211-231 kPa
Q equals 14.21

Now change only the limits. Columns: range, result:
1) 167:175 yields 13.16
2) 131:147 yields 12.61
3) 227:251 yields 13.78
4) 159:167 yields 13.45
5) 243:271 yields 13.42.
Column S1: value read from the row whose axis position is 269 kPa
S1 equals 13.42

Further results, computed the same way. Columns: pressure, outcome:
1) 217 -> 14.28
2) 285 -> 14.13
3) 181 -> 14.1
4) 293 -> 13.71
